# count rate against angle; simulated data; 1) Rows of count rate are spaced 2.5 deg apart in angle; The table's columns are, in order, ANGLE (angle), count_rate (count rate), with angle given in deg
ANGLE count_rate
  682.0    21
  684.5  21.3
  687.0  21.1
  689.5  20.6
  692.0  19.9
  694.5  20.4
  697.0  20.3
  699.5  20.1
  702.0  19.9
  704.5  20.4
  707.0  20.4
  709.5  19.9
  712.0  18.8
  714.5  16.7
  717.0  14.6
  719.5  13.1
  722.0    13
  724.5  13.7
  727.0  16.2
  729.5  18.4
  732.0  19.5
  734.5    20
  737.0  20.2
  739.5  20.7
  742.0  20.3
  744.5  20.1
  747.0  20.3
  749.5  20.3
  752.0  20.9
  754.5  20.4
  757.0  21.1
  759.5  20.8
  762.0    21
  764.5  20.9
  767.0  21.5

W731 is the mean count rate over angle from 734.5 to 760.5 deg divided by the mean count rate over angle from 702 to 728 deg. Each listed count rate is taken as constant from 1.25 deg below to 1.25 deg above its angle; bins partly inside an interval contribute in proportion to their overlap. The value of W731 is 1.22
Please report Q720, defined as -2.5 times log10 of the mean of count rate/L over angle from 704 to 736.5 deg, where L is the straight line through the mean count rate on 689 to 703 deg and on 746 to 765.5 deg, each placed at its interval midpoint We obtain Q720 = 0.18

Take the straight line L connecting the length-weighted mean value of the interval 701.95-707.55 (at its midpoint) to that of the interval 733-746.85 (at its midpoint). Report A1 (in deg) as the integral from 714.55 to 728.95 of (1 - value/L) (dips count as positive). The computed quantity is 4.1 deg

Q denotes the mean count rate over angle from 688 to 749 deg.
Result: 18.7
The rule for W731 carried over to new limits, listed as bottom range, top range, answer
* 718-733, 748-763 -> 1.33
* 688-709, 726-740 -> 0.95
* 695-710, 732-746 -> 1.00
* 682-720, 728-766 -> 1.05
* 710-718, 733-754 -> 1.19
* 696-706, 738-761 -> 1.02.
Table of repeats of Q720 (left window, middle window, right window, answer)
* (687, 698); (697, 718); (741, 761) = 0.08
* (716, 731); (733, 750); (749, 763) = -0.12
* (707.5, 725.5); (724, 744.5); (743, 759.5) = -0.03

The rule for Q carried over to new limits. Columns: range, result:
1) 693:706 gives 20.2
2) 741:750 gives 20.2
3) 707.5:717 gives 18.1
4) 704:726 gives 16.6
